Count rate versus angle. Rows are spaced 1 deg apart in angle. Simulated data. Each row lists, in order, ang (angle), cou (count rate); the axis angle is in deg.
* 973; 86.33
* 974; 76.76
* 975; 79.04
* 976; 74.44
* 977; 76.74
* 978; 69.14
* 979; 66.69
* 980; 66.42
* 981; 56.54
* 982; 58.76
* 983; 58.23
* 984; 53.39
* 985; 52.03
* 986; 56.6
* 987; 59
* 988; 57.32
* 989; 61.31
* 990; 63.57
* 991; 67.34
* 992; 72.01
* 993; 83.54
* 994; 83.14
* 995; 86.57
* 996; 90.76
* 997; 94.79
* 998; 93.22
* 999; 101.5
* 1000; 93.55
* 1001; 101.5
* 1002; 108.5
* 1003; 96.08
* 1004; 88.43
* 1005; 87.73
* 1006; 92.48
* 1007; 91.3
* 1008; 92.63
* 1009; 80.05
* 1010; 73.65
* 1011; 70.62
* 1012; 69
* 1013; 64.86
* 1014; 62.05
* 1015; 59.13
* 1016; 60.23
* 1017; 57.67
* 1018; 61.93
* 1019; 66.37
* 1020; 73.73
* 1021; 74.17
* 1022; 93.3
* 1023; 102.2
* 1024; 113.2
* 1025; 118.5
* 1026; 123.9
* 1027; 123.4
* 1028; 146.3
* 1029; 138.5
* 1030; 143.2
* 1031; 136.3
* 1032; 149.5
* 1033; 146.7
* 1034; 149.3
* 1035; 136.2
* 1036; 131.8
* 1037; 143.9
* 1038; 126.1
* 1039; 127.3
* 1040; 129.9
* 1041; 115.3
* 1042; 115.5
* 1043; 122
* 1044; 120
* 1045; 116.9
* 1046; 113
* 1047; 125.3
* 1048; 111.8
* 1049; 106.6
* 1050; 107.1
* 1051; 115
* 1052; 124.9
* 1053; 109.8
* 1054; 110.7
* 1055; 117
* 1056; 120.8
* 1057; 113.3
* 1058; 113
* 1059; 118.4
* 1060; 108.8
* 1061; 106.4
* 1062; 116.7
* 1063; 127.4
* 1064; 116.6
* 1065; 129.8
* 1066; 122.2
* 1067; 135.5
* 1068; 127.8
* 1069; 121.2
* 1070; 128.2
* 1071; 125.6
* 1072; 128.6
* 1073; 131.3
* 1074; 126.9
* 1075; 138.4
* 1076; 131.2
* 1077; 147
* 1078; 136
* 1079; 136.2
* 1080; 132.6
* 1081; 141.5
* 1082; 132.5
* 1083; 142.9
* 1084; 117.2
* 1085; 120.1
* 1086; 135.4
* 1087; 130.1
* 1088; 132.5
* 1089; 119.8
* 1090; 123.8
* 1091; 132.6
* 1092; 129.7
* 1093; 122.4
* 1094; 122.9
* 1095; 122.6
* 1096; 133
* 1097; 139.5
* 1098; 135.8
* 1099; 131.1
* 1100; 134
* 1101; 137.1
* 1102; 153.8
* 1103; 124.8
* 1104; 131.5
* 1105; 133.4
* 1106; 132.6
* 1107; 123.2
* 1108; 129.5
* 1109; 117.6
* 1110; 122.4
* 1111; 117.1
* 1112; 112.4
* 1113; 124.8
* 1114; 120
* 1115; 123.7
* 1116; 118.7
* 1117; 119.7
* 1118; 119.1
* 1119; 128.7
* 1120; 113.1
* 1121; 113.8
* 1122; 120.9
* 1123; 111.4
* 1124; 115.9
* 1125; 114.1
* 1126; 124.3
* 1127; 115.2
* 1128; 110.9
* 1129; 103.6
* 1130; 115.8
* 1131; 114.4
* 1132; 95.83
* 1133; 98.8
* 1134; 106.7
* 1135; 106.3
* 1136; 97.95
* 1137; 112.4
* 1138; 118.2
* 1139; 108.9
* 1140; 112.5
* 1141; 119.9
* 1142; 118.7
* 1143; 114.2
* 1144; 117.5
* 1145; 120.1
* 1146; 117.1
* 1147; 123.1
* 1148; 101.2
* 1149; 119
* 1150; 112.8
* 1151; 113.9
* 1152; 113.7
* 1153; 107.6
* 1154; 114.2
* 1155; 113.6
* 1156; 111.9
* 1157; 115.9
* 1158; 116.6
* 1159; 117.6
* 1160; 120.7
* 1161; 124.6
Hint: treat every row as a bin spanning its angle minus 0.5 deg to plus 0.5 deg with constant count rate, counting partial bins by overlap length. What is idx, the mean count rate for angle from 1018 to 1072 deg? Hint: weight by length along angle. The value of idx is 119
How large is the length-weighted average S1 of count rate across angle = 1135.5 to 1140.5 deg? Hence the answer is 110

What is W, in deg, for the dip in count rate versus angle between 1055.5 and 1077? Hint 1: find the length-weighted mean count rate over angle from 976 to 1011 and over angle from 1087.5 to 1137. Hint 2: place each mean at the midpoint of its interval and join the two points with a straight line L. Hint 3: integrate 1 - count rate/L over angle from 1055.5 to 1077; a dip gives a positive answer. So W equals -4.0 deg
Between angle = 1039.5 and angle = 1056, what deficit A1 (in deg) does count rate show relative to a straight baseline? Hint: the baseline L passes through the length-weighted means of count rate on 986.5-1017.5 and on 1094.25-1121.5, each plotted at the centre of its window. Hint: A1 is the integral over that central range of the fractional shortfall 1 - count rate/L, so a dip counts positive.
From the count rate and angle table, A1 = -2.8 deg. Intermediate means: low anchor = 79.5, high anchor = 126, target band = 116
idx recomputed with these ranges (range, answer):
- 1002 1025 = 80.2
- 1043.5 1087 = 124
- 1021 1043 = 128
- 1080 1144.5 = 122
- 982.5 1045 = 95.5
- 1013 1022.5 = 67.5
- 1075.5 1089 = 133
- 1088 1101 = 129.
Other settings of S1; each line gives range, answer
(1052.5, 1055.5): 112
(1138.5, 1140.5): 111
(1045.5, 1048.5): 117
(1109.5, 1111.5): 120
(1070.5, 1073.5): 128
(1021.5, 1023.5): 97.8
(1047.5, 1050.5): 108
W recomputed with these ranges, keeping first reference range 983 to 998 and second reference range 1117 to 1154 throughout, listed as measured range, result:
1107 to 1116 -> -1.2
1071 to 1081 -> -4.0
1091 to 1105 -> -4.1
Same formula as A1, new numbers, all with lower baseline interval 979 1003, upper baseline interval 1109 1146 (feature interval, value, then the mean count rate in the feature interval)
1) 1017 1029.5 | -2.4 deg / 101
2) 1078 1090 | -3.4 deg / 131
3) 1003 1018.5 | 1.1 deg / 74.8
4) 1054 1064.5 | -2.3 deg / 116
